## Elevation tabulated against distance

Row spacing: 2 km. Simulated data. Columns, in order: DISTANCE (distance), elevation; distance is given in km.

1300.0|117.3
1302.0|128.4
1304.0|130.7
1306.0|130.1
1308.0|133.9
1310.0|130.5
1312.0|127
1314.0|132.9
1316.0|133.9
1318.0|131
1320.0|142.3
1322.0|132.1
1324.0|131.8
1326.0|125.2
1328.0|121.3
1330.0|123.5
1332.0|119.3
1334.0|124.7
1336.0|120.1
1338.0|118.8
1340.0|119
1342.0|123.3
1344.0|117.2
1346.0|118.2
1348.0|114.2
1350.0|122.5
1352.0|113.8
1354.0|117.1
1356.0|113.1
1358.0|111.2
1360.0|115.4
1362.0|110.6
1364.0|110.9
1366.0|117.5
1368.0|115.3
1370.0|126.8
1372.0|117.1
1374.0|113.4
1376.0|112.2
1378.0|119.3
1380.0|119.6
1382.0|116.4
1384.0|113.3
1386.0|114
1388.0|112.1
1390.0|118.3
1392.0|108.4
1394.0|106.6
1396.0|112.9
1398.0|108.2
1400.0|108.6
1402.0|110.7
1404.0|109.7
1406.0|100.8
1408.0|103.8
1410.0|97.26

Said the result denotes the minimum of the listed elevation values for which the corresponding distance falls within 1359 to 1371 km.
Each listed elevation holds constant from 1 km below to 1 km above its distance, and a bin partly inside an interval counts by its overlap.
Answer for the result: 110.6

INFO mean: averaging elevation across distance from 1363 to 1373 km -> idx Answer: 118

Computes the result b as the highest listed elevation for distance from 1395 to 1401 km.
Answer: 112.9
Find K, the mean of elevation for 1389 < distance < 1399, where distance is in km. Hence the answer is 111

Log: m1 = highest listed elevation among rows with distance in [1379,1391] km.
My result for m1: 119.6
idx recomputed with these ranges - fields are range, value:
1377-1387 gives 117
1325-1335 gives 123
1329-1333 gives 121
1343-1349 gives 117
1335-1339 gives 119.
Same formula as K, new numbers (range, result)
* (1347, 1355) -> 117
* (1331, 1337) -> 121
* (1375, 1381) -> 117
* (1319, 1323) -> 137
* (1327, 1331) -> 122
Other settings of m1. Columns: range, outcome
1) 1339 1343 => 123.3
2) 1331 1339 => 124.7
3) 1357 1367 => 117.5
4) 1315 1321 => 142.3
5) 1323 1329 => 131.8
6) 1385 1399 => 118.3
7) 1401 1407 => 110.7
